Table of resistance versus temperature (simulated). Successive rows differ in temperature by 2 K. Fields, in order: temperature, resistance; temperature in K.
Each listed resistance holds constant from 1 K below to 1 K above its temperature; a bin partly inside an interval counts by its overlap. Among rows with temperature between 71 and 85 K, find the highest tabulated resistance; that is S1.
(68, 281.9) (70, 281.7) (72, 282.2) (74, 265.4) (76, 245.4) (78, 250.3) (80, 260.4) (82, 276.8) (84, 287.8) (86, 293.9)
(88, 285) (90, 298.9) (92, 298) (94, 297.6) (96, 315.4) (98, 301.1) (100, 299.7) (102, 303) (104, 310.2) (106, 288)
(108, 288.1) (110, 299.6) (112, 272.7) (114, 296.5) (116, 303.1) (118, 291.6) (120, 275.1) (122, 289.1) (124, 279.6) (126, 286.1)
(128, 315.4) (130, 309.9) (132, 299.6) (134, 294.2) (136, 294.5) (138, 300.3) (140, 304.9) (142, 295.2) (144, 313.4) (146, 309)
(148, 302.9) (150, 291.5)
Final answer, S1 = 287.8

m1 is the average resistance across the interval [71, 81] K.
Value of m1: 261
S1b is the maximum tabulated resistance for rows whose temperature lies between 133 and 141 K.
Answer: 304.9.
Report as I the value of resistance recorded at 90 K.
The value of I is 298.9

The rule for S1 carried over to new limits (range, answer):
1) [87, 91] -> 298.9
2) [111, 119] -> 303.1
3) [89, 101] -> 315.4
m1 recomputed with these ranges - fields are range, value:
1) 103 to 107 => 299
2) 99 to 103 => 301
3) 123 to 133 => 298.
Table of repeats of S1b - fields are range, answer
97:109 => 310.2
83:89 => 293.9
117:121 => 291.6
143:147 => 313.4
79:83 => 276.8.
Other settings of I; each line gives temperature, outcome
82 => 276.8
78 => 250.3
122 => 289.1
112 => 272.7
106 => 288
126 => 286.1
